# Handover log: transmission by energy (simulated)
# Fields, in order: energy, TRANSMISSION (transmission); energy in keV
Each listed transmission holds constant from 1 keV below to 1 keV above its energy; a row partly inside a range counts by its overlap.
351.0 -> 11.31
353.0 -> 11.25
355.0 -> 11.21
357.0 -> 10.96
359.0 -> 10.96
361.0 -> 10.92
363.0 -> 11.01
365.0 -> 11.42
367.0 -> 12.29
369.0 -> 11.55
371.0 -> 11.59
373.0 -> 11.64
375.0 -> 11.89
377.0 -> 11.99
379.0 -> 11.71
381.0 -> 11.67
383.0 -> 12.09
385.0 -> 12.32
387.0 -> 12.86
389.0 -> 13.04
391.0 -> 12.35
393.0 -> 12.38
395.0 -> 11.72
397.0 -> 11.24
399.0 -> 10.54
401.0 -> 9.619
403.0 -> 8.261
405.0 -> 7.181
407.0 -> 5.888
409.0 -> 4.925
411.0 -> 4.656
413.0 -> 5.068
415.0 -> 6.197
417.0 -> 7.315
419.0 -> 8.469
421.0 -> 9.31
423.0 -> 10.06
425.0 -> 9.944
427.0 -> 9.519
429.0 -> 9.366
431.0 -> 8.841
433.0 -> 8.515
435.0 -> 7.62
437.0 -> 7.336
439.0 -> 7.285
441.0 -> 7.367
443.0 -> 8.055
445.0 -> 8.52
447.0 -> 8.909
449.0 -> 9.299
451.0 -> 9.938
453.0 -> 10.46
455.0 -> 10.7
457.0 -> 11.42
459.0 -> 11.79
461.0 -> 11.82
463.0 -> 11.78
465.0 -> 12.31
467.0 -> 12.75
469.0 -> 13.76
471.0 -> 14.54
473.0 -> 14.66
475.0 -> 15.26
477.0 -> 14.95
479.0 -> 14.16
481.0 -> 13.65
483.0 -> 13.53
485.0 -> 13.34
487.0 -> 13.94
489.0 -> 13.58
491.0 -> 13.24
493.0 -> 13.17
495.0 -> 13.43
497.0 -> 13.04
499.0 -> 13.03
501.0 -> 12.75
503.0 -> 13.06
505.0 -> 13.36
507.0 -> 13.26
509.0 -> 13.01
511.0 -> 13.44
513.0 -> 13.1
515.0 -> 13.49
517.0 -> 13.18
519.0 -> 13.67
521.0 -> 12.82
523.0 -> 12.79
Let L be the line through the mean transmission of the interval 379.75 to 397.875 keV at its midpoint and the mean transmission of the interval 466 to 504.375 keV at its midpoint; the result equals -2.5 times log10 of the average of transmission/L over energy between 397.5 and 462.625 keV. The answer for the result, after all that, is 0.43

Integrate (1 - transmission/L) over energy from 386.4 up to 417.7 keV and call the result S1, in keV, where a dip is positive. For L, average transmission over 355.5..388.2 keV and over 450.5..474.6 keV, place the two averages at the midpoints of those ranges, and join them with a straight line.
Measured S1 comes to 7.77 keV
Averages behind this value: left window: 11.7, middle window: 8.92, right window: 12.3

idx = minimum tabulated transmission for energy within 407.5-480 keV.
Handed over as 4.656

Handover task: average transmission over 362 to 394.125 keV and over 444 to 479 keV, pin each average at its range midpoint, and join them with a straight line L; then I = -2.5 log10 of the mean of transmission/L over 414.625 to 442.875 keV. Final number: 0.386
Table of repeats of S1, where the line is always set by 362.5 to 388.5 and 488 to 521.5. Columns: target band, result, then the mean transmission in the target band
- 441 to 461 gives 4.43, 9.87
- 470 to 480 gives -1.40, 14.7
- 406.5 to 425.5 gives 7.98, 7.14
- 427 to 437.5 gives 3.35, 8.5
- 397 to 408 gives 3.25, 8.57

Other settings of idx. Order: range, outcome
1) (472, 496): 13.17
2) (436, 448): 7.285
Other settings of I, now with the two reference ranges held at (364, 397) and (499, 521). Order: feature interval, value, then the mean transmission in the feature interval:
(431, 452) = 0.45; 8.31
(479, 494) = -0.05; 13.5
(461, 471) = 0.00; 12.8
